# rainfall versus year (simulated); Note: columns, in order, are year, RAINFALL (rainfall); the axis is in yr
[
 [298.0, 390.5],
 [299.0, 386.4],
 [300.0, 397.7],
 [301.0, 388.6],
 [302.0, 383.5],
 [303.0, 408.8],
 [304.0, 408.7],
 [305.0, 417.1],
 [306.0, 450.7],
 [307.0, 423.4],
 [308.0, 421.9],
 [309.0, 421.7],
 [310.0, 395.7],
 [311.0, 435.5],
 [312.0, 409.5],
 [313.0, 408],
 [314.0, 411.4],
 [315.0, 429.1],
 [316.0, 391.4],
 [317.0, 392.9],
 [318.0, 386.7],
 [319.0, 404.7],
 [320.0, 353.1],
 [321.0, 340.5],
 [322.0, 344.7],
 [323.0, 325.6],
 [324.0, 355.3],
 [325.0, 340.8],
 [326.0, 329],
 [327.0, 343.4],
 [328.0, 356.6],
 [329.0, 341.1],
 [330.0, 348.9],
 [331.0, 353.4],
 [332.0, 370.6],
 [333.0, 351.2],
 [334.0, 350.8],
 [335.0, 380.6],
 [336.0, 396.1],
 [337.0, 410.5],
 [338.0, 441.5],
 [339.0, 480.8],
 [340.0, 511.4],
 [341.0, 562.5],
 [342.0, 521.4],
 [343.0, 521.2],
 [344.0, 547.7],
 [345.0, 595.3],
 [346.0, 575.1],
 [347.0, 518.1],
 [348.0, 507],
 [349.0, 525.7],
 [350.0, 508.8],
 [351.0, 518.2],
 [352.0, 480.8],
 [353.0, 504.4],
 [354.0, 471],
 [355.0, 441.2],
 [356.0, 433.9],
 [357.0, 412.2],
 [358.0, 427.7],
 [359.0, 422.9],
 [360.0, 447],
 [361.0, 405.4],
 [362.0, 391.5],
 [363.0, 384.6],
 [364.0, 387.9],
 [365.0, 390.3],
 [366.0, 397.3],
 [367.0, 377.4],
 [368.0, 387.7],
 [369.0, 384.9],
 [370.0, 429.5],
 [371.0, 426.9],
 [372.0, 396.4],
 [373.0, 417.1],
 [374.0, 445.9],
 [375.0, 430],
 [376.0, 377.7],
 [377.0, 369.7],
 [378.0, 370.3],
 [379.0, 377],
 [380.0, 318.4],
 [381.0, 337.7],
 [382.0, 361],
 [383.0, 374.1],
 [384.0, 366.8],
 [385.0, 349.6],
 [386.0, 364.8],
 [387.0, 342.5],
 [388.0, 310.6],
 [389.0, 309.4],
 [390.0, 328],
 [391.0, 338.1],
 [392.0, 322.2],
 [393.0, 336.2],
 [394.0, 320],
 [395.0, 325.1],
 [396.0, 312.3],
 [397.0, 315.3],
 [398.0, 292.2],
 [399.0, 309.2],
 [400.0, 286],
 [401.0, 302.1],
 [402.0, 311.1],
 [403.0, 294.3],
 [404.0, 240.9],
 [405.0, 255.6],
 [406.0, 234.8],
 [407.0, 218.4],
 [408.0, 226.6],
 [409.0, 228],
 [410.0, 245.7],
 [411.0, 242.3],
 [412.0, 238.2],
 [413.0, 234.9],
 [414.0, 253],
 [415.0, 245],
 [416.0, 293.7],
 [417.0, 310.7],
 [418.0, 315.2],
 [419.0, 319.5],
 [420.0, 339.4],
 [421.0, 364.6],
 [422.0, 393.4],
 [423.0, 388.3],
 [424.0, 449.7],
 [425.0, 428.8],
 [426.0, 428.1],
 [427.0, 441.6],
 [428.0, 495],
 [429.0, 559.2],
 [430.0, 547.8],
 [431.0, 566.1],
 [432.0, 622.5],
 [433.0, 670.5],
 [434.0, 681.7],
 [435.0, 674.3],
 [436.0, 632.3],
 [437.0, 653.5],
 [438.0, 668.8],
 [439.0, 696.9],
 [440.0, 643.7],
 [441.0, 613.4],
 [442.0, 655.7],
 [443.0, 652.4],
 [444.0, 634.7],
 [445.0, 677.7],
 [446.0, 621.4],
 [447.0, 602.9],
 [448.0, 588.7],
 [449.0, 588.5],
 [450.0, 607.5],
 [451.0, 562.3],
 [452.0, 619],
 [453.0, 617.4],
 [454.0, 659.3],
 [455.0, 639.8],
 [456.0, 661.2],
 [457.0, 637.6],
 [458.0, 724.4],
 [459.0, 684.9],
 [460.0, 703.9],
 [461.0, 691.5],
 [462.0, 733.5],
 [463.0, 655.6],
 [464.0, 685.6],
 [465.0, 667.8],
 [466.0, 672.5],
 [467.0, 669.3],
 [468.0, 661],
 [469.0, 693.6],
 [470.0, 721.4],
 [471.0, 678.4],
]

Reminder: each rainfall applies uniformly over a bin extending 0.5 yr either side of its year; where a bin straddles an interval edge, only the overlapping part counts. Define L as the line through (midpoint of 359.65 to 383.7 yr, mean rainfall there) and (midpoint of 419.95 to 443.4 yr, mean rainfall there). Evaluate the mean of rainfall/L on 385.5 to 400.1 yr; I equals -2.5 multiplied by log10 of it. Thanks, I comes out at 0.36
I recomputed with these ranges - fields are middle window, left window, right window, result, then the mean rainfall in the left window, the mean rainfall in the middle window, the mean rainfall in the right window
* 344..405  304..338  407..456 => 0.114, 383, 390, 496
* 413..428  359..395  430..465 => 0.463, 374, 356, 647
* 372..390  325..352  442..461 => 0.379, 447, 366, 640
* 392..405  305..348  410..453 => 0.492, 417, 303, 504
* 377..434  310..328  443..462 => 0.496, 377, 349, 643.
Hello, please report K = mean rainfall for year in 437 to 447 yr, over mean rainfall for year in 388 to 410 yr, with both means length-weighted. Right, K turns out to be 2.24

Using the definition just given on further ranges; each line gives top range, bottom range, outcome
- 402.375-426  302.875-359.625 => 0.70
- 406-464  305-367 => 1.22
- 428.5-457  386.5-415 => 2.22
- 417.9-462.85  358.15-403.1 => 1.61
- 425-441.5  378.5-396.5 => 1.76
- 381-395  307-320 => 0.83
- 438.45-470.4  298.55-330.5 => 1.70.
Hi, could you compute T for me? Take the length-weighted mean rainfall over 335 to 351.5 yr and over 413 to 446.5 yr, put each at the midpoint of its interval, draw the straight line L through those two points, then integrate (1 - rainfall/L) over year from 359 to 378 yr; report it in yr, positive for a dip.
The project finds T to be 3.9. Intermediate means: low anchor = 505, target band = 402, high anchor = 509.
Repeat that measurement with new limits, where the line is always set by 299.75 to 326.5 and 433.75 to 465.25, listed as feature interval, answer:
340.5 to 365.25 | -0.6 yr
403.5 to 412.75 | 5.4 yr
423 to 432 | 1.7 yr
